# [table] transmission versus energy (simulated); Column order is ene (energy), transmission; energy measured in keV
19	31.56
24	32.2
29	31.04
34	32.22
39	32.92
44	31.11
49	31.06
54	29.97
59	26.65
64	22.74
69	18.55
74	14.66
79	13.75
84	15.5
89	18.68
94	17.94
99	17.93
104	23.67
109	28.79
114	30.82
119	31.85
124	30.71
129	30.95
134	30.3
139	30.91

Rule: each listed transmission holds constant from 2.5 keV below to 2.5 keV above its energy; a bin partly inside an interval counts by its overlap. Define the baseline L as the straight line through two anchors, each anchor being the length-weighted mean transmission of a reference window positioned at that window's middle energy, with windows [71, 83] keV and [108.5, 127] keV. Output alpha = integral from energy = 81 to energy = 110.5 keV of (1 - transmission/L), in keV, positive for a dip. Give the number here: 2.78 keV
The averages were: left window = 14.5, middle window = 20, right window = 30.7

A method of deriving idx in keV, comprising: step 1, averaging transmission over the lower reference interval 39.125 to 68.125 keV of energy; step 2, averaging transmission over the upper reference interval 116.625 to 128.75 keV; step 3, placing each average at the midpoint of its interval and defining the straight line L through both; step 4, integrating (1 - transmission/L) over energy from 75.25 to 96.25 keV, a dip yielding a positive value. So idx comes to 9.4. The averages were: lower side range 28.1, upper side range 31.2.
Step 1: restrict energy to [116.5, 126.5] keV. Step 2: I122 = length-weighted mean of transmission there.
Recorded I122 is 31.3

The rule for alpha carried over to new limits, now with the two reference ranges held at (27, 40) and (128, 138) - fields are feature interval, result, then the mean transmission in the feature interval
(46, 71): 4.4 keV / 26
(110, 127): -0.1 keV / 30.9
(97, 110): 3.3 keV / 23.1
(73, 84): 5.9 keV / 14.4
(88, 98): 4.2 keV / 18.2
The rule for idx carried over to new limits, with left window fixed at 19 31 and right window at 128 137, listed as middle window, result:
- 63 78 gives 6.5 keV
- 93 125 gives 4.9 keV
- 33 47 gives -0.2 keV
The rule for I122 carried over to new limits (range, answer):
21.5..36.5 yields 31.8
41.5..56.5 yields 30.7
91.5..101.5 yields 17.9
